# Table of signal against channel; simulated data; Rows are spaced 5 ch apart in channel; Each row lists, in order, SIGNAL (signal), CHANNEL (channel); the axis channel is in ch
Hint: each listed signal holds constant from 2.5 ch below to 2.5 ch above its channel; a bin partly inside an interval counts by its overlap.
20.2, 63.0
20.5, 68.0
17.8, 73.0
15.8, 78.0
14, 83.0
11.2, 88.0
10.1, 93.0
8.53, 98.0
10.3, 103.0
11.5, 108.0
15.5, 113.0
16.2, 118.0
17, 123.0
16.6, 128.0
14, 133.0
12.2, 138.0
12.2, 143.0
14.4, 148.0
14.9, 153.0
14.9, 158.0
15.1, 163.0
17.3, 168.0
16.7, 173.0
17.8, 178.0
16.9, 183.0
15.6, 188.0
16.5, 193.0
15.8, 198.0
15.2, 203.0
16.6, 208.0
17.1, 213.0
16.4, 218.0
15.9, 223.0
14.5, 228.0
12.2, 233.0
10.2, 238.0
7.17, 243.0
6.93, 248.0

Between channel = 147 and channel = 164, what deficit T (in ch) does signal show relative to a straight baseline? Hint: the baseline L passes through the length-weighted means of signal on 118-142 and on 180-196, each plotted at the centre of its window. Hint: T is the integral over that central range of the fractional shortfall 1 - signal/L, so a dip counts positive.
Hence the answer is 0.8 ch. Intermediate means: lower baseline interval 14.9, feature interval 14.8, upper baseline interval 16.4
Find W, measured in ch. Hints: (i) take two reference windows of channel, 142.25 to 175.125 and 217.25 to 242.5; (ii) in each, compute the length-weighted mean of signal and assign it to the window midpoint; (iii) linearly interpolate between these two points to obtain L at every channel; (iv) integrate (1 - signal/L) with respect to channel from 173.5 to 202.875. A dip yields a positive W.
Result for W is -4.2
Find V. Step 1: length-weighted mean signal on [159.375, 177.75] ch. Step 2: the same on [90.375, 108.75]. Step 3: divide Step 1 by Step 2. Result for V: 1.65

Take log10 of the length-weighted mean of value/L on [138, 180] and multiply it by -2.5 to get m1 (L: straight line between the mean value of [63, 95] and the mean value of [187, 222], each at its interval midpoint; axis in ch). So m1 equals 0.05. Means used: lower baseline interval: 15.4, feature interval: 15.2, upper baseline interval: 16.2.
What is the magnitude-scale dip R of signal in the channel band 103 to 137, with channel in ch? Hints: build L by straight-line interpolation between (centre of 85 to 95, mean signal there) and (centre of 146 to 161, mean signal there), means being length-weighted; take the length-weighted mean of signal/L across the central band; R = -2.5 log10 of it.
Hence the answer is -0.15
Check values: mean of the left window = 10.8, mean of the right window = 14.8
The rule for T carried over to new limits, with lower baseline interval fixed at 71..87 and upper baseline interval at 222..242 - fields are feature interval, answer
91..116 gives 6.0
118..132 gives -1.8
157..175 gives -3.0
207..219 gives -3.6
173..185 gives -3.3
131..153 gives 1.3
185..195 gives -2.1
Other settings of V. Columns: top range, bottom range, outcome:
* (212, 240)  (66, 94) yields 0.95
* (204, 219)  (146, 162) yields 1.12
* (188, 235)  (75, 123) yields 1.21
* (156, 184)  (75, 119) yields 1.32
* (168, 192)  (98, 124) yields 1.25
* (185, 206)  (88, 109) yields 1.56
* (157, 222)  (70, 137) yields 1.19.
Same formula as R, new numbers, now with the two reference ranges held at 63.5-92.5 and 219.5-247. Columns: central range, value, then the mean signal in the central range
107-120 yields 0.01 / 14.7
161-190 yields -0.24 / 16.6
